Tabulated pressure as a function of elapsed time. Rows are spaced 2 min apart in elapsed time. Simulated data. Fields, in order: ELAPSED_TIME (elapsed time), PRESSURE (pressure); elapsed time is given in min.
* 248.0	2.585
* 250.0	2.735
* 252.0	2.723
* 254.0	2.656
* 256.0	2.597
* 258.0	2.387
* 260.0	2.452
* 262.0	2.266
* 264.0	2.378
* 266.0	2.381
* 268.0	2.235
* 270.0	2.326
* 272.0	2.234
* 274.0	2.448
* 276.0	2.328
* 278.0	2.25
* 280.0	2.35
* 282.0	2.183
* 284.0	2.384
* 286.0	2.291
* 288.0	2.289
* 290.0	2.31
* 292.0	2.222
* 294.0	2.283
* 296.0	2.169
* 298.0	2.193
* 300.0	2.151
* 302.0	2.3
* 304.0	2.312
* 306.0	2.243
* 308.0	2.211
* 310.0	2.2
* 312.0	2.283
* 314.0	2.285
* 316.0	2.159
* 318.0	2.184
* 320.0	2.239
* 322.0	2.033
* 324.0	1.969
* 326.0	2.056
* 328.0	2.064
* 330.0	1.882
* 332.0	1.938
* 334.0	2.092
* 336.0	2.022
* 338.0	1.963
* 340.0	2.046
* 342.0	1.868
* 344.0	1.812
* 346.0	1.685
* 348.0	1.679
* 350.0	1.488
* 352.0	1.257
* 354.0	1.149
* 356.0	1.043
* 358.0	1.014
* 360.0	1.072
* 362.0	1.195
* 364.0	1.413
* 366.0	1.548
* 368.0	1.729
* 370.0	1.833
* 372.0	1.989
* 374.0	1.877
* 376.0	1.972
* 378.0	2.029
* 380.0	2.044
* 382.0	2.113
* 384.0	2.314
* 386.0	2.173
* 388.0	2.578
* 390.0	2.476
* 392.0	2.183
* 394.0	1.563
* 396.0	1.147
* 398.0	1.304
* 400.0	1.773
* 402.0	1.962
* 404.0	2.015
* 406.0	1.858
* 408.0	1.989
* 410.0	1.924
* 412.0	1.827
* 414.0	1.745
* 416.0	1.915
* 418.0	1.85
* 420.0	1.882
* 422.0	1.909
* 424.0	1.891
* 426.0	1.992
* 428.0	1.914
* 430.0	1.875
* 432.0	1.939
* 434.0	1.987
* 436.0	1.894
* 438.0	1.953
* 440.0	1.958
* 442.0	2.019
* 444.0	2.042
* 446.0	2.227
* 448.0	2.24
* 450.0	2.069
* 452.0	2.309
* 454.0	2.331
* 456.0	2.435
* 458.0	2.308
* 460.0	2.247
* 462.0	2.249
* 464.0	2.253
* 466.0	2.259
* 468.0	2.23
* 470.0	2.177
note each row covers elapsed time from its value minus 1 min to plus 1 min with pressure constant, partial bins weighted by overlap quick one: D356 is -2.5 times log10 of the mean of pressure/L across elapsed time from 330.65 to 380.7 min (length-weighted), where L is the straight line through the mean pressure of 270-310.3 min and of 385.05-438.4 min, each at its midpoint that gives 0.24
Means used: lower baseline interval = 2.27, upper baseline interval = 1.91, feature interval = 1.67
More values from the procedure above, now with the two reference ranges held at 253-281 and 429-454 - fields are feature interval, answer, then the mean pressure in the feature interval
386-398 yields 0.11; 1.95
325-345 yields 0.14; 1.97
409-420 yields 0.14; 1.85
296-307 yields 0.04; 2.23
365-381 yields 0.16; 1.88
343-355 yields 0.42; 1.51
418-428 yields 0.10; 1.91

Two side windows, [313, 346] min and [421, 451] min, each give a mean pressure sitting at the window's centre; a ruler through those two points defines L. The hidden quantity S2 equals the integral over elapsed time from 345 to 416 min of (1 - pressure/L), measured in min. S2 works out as 9.41 min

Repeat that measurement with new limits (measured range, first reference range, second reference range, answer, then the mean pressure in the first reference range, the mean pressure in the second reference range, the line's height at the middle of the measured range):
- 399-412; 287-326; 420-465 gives 1.3 min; 2.21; 2.09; 2.12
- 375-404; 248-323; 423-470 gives 2.8 min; 2.32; 2.12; 2.19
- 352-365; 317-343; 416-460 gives 5.6 min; 2.03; 2.05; 2.03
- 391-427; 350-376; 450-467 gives 0.7 min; 1.45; 2.29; 1.85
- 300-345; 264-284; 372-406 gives 1.4 min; 2.31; 1.97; 2.17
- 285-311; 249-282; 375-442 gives 0.7 min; 2.41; 1.94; 2.31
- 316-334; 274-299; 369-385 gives 1.0 min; 2.28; 2.02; 2.17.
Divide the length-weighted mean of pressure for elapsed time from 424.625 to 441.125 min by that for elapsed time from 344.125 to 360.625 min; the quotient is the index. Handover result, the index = 1.5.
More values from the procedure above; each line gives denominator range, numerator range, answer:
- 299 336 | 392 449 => 0.88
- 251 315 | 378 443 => 0.83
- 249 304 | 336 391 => 0.75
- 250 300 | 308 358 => 0.80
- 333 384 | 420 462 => 1.23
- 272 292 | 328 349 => 0.83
